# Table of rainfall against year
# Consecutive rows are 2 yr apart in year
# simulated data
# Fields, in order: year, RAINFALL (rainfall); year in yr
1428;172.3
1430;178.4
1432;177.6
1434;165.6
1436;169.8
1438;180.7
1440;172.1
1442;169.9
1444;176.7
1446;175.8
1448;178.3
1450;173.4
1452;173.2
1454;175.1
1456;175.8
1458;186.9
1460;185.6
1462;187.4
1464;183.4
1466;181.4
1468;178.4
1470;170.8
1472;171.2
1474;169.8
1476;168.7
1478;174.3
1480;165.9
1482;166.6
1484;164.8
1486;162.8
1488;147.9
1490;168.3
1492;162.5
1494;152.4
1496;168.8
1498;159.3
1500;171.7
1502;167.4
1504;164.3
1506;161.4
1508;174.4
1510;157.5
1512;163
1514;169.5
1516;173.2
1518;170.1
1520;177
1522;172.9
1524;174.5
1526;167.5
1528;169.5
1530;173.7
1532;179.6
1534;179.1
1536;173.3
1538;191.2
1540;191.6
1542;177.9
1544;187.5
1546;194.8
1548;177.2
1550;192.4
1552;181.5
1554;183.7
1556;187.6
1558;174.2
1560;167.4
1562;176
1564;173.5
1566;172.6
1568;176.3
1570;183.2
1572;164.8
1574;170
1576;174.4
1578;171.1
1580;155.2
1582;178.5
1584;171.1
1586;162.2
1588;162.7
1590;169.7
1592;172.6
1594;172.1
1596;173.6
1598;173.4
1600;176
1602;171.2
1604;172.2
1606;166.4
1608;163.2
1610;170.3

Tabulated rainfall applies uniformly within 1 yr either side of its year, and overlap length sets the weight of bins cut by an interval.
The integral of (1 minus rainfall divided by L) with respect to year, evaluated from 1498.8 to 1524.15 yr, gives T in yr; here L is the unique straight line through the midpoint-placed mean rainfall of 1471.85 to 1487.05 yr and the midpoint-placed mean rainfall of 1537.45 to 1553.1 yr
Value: 1.2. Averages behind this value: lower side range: 168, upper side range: 187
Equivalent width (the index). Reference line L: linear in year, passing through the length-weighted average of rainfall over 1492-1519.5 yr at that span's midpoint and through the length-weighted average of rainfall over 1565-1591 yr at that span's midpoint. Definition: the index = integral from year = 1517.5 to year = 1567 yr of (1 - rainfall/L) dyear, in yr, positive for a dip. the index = -3.2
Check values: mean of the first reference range 166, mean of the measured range 179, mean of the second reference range 170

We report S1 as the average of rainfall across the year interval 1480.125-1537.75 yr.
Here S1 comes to 168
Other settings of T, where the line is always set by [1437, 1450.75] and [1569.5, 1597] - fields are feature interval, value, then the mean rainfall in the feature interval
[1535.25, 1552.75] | -1.4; 185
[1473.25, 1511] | 1.9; 165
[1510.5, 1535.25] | 0.0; 172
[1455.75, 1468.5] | -0.6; 183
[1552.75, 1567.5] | -0.5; 177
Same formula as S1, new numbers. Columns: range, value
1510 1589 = 175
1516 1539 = 175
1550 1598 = 173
